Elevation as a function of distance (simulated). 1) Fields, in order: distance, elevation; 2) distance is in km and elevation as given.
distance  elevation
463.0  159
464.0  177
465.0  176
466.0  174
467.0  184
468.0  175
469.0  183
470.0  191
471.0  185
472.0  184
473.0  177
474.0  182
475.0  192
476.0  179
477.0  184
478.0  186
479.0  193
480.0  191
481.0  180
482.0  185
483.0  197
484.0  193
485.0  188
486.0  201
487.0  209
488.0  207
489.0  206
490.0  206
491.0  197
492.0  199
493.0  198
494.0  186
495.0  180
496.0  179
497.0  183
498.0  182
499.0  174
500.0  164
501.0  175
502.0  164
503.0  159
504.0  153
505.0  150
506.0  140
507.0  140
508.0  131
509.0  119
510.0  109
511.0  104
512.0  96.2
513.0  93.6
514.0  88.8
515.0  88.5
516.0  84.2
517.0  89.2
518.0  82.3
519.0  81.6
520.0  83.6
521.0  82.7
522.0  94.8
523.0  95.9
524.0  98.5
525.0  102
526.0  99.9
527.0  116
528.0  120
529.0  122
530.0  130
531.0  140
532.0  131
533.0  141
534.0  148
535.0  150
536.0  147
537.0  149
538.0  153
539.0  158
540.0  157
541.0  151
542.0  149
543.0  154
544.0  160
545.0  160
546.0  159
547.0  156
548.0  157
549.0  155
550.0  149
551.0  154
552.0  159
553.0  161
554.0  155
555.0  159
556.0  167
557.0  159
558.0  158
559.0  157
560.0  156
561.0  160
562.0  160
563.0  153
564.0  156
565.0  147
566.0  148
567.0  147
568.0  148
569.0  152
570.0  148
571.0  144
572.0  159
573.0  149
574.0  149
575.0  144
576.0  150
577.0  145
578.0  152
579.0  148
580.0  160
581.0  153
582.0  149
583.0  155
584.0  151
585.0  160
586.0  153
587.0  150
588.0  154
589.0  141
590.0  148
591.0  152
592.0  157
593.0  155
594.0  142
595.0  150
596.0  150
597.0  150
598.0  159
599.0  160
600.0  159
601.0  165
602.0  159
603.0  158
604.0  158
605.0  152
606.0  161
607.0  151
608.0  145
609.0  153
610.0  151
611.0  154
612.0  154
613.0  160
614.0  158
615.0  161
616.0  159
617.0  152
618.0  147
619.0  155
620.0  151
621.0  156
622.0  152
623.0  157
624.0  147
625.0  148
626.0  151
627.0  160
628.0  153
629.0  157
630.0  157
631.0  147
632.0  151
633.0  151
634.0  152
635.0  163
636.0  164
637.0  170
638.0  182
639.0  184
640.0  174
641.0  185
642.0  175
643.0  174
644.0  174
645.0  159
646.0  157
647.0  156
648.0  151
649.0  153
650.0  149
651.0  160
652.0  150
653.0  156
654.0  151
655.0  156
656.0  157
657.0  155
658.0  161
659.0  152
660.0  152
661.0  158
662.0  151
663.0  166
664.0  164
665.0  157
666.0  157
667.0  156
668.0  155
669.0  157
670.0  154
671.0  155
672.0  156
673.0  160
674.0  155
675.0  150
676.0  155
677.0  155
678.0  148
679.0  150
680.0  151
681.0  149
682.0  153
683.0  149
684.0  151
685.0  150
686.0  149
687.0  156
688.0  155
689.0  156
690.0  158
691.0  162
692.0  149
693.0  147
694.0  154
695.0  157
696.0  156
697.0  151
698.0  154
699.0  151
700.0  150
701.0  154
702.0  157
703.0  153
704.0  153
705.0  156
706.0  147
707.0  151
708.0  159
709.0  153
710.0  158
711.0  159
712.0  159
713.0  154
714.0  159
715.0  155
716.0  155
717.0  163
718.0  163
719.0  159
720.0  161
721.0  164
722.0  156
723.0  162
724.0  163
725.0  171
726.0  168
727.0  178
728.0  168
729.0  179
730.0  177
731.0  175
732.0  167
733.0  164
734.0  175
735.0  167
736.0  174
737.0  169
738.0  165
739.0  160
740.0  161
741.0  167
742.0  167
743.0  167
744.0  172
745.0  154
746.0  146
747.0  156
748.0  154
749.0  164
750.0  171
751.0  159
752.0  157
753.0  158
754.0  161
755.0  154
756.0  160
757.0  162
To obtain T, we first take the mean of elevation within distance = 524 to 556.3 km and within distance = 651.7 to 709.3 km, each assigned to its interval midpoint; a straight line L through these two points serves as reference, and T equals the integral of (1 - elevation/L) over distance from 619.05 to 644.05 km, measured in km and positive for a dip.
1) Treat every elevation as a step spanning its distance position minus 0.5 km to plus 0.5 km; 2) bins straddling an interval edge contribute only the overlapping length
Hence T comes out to -1.7 km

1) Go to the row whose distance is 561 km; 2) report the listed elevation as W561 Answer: 160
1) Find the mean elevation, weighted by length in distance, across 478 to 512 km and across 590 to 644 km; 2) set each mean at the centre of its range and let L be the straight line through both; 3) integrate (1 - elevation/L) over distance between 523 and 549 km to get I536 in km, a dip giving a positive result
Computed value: 4.3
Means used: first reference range 173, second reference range 158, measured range 140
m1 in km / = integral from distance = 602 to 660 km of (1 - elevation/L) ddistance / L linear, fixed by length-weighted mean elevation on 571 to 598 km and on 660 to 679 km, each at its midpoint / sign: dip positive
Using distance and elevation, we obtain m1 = -1.5 km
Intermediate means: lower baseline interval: 151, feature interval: 158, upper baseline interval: 156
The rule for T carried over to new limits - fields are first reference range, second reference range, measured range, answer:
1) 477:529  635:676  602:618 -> 0.1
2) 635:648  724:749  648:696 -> 4.1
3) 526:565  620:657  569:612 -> 0.6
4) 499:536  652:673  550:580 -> -5.0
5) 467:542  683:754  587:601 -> 0.3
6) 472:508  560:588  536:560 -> 0.7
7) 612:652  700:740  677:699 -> 1.1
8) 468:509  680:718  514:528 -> 6.6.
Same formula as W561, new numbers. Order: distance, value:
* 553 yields 161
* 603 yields 158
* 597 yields 150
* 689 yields 156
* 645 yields 159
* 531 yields 140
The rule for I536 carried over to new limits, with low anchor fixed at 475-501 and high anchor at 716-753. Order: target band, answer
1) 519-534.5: 6.1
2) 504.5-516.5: 4.8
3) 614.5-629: 1.9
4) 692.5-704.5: 1.1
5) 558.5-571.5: 2.1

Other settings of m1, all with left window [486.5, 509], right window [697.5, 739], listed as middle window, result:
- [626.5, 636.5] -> 0.68 km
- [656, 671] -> 0.75 km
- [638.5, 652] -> 0.10 km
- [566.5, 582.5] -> 1.94 km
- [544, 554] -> 0.89 km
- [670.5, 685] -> 1.02 km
